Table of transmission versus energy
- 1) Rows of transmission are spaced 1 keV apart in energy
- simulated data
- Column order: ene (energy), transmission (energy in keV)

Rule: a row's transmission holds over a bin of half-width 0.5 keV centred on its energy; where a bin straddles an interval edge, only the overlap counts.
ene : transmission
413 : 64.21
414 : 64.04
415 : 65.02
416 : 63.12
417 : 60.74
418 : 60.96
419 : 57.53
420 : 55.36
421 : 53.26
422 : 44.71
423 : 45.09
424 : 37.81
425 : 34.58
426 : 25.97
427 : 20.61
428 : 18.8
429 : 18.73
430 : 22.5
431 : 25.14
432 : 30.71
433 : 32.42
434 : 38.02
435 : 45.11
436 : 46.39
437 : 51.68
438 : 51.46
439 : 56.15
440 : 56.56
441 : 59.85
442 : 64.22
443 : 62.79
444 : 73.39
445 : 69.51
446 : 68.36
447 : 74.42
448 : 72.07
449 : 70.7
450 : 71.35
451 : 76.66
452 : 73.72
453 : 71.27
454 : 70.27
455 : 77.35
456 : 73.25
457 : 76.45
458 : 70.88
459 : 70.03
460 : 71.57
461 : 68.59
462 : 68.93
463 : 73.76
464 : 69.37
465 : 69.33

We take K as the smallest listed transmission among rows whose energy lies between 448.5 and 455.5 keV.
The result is 70.27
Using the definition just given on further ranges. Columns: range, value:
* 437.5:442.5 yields 51.46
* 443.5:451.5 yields 68.36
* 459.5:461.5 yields 68.59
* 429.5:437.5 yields 22.5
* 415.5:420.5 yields 55.36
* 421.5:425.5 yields 34.58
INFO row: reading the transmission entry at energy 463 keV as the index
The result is 73.76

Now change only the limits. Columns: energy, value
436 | 46.39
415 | 65.02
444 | 73.39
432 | 30.71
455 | 77.35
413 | 64.21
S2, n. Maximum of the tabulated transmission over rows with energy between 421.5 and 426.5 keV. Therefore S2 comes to 45.09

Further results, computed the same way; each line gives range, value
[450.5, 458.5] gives 77.35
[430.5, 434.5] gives 38.02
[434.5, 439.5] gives 56.15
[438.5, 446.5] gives 73.39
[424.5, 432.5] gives 34.58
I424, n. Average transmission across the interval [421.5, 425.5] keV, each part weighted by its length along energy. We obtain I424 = 40.5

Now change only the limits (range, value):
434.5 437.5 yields 47.7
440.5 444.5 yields 65.1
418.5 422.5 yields 52.7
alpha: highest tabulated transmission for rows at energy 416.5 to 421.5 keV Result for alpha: 60.96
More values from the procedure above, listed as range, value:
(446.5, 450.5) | 74.42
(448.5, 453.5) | 76.66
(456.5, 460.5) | 76.45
